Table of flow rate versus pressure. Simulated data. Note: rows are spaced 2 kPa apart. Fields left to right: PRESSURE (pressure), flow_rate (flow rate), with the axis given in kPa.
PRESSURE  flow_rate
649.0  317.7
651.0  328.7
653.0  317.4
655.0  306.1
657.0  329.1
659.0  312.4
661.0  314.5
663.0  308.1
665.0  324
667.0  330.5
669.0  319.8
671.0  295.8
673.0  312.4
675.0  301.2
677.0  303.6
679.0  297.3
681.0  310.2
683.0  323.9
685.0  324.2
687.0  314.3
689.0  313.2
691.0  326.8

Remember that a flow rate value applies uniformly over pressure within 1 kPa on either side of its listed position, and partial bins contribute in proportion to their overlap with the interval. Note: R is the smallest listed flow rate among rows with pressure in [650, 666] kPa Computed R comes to 306.1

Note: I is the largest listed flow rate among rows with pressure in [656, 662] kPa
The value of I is 329.1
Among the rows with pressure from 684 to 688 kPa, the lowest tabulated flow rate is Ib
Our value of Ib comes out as 314.3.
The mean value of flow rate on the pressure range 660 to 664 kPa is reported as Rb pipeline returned 311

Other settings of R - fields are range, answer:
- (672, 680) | 297.3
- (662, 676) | 295.8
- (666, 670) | 319.8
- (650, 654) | 317.4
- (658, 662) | 312.4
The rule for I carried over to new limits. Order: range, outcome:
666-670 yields 330.5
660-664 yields 314.5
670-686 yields 324.2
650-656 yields 328.7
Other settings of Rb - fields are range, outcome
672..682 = 305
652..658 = 318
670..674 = 304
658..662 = 313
